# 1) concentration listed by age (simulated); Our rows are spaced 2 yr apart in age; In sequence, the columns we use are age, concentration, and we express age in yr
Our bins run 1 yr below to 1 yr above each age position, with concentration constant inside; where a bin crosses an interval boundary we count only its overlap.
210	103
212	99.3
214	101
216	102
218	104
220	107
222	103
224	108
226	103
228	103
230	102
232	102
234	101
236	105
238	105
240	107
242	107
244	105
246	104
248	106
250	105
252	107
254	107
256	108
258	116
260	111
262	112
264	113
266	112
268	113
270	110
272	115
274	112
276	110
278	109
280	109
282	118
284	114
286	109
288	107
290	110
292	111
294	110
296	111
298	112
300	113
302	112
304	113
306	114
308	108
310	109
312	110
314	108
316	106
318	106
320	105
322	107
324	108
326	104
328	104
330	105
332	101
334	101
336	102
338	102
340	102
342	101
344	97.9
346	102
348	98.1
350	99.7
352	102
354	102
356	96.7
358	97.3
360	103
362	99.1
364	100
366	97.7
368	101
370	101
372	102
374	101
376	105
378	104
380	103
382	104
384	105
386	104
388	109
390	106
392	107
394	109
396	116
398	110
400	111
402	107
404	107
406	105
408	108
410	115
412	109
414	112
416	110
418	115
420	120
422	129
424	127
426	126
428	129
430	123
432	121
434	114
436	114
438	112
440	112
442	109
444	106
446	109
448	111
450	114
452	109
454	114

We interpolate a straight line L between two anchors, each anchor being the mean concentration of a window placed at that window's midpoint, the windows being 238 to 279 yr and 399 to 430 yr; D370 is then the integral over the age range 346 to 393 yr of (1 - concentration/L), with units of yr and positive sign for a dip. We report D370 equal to 4.8 yr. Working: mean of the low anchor 109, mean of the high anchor 116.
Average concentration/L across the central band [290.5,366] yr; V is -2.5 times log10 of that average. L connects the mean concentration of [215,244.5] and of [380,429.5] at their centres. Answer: 0.04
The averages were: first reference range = 104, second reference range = 112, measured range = 105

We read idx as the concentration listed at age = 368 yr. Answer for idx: 101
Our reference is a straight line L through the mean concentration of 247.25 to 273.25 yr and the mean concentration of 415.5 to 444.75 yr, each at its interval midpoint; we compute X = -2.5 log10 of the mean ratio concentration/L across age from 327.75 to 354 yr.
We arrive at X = 0.13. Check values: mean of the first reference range 110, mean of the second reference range 118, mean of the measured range 101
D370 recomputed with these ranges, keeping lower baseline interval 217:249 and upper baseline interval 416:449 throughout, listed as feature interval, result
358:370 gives 1.36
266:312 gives -1.40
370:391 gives 1.78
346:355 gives 0.91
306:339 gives 1.35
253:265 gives -0.57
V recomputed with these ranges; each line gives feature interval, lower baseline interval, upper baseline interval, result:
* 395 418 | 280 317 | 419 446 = 0.06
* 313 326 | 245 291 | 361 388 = 0.00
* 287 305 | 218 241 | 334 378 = -0.09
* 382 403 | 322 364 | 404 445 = 0.02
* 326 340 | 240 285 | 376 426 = 0.08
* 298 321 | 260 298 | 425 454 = 0.02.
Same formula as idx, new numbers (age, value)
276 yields 110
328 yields 104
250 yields 105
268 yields 113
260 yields 111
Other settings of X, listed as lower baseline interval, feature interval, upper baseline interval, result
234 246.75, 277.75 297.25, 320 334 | -0.06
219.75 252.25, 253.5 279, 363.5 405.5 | -0.07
